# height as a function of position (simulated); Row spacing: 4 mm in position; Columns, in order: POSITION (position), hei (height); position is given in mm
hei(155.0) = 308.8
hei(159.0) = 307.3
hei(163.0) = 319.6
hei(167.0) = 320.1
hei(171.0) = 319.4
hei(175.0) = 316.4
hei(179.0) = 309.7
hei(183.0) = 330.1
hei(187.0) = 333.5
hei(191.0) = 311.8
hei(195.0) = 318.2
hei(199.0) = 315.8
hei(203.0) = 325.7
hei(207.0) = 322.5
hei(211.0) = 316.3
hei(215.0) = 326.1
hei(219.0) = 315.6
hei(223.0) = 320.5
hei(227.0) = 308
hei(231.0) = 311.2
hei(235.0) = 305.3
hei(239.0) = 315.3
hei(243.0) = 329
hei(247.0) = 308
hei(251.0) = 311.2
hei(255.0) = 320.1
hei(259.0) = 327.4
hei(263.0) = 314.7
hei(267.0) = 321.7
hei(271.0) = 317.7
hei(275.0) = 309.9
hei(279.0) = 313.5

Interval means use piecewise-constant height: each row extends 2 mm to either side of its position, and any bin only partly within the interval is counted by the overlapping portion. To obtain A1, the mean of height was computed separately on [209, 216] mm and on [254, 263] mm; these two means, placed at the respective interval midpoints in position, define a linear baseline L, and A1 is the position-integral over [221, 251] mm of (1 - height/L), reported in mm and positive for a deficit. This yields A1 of 0.7 mm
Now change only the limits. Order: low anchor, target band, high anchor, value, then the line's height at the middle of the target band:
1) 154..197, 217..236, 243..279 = 0.3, 317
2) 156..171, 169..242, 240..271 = -0.2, 317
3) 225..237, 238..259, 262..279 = -0.4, 312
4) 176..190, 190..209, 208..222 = 0.1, 321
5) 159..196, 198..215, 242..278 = -0.1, 319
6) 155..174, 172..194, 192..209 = -0.2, 318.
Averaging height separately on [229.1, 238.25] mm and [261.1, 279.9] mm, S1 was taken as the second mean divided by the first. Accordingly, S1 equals 1.02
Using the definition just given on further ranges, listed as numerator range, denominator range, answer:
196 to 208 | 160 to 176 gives 1.01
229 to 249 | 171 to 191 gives 0.98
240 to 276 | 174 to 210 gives 0.99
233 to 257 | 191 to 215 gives 0.99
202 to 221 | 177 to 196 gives 1.00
